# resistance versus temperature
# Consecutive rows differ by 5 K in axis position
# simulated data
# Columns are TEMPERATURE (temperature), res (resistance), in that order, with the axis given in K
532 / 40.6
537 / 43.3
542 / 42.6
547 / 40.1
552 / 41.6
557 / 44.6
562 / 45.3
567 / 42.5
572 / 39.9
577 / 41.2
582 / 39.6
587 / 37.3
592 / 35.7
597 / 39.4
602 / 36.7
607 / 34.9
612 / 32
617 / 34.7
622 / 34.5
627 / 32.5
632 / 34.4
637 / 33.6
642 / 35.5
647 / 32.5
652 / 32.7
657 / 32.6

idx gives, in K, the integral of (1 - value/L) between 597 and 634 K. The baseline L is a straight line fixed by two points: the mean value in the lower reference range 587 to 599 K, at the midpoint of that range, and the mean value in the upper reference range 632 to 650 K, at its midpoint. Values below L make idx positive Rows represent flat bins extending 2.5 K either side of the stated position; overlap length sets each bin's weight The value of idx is 1.2 K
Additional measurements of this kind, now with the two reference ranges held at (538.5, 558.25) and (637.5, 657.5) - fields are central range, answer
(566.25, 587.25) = -0.3 K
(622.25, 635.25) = 0.5 K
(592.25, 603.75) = 0.0 K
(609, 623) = 1.0 K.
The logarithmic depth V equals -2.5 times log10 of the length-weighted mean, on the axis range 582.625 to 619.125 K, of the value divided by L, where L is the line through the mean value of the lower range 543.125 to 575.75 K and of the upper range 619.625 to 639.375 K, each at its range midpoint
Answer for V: 0.04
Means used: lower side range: 42.3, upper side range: 33.7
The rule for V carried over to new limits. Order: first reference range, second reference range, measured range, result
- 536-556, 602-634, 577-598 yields -0.02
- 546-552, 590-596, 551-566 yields -0.11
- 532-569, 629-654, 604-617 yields 0.09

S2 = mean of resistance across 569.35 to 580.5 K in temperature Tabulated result 40.5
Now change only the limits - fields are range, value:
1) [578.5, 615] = 36.6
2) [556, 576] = 42.8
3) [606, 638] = 33.8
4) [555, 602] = 40.4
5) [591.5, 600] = 37.9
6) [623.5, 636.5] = 33.6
